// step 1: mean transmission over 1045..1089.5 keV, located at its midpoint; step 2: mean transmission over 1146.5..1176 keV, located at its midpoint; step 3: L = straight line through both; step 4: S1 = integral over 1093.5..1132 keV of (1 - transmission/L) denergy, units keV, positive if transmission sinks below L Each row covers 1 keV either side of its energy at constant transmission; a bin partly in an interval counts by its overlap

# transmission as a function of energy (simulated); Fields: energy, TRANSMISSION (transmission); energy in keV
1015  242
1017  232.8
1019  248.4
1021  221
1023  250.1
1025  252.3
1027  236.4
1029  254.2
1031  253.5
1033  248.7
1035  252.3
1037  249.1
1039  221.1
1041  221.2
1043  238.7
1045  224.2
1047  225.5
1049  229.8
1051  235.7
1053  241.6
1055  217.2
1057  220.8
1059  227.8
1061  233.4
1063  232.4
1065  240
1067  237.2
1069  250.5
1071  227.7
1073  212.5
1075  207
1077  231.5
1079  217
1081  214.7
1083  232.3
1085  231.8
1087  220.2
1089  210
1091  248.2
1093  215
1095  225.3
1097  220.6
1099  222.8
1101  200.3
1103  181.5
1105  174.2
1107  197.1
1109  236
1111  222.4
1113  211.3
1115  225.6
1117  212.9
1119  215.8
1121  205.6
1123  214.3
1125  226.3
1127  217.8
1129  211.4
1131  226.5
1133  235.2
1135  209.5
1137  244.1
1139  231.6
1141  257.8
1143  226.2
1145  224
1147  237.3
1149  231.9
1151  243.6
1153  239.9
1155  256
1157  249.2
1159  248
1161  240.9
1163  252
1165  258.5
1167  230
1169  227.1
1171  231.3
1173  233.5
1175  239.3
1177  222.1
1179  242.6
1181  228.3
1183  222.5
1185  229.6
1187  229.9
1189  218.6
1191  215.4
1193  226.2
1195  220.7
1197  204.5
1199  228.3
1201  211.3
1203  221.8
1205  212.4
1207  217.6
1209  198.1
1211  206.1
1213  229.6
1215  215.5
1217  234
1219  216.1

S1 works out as 3.45 keV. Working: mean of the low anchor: 227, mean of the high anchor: 241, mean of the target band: 213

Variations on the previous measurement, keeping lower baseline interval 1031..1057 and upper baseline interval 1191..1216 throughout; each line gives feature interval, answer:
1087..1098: 0.24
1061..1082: 0.33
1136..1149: -0.79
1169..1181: -0.74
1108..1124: 0.56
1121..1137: 0.26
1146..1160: -1.39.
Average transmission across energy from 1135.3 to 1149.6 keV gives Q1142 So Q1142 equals 235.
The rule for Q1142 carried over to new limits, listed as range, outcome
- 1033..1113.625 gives 224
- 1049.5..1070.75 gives 233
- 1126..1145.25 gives 229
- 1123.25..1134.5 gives 222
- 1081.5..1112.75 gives 216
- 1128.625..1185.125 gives 236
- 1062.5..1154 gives 223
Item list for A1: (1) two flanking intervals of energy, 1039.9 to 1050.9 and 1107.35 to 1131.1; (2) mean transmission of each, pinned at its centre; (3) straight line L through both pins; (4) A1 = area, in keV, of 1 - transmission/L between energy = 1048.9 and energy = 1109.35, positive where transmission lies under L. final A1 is 0.4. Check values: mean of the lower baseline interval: 228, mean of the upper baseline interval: 218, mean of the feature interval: 222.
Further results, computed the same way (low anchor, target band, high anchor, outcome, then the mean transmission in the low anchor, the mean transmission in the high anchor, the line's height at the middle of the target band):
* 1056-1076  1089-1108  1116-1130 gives 1.0 keV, 229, 215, 221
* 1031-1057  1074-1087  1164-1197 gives 0.6 keV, 234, 229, 233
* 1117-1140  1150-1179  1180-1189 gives -2.1 keV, 221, 227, 225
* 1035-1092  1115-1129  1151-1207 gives 0.9 keV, 229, 231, 230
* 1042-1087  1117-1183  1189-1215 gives -3.6 keV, 228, 216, 221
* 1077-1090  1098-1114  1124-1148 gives 1.4 keV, 222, 229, 225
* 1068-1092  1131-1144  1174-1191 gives -0.4 keV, 225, 228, 227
